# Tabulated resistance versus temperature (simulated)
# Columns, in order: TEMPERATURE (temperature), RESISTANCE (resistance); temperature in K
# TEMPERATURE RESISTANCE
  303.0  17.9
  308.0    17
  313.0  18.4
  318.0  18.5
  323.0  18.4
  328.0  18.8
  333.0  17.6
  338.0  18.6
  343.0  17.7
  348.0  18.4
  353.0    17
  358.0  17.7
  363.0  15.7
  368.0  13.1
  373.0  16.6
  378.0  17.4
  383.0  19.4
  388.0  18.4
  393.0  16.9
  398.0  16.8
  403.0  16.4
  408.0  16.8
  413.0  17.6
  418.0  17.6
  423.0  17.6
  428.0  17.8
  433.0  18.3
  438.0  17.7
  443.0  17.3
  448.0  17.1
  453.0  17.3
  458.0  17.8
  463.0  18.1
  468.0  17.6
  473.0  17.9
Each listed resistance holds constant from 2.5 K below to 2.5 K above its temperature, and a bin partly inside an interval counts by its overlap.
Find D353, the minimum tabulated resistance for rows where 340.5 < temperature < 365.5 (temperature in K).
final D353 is 15.7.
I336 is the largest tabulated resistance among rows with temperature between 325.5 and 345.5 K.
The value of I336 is 18.8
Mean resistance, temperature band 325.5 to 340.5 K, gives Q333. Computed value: 18.3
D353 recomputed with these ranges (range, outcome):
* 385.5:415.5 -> 16.4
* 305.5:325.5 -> 17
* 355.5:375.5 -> 13.1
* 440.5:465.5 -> 17.1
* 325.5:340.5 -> 17.6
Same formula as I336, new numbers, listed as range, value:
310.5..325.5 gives 18.5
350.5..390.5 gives 19.4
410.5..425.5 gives 17.6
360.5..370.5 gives 15.7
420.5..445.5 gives 18.3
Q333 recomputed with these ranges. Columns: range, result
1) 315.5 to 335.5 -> 18.3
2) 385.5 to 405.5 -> 17.1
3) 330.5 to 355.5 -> 17.9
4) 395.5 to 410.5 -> 16.7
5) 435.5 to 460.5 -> 17.4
